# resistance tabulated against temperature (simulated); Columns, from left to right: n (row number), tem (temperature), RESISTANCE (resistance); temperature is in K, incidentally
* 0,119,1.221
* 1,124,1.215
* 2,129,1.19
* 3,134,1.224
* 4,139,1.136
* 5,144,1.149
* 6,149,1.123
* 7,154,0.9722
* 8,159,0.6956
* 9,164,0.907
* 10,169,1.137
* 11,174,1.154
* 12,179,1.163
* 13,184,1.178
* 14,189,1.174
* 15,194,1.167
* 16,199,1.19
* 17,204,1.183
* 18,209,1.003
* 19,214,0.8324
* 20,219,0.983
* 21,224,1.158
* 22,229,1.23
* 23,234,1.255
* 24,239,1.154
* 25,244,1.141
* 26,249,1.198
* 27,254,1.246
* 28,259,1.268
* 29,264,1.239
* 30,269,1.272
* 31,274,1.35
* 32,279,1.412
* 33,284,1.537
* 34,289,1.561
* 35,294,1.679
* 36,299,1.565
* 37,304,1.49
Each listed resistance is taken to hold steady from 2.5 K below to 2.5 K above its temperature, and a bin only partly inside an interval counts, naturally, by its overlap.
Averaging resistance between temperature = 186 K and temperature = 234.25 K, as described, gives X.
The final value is 1.11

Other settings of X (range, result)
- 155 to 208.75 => 1.09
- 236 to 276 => 1.23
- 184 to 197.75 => 1.17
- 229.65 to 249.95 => 1.19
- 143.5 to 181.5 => 1.03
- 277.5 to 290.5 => 1.51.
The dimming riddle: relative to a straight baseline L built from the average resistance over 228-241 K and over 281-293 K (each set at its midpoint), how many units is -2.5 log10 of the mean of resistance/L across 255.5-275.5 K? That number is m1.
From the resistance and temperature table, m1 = 0.11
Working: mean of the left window 1.21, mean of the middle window 1.28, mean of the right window 1.56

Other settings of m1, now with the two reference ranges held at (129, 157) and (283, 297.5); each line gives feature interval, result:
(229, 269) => 0.20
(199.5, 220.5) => 0.29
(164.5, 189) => 0.08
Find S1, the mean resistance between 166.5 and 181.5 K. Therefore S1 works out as 1.15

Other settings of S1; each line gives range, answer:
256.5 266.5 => 1.25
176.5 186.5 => 1.17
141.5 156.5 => 1.08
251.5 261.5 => 1.26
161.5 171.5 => 1.02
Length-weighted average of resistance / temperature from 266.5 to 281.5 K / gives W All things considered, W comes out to 1.34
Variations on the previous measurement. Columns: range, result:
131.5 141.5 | 1.18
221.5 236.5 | 1.21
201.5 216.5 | 1.01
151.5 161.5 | 0.834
